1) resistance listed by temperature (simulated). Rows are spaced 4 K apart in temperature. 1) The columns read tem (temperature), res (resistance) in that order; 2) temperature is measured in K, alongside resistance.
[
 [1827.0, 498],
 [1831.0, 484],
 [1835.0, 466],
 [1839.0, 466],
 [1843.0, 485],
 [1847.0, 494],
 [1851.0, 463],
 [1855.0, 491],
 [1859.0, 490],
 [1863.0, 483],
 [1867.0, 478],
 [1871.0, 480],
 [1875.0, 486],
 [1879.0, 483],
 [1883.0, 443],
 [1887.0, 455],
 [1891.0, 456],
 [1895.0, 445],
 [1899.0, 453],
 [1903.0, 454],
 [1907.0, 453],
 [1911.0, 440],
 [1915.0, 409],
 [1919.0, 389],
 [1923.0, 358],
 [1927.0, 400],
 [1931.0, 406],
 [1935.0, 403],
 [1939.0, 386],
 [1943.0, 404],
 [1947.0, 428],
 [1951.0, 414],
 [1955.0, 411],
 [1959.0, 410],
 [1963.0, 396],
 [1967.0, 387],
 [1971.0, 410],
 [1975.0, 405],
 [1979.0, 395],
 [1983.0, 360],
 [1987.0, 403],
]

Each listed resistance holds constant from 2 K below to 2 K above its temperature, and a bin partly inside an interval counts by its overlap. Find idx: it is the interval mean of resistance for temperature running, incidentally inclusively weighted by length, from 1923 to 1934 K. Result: 395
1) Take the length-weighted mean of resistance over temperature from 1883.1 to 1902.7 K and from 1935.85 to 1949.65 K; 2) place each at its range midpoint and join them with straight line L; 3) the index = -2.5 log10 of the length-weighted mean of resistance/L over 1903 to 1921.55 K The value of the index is 0.03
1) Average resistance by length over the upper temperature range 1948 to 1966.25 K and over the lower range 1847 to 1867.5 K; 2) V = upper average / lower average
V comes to 0.8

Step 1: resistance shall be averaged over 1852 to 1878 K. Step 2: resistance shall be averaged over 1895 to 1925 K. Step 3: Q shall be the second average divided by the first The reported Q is 0.88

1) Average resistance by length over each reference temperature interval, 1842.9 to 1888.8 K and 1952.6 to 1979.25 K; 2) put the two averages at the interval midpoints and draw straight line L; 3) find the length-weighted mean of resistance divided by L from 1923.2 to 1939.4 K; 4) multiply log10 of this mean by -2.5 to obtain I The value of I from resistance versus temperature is 0.09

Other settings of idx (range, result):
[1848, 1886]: 477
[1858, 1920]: 457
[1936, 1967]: 406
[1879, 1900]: 453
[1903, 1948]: 409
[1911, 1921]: 407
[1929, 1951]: 406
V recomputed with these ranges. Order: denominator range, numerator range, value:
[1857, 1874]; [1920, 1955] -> 0.83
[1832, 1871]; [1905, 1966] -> 0.85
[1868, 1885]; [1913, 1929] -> 0.82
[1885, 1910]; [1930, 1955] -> 0.90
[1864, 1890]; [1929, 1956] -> 0.87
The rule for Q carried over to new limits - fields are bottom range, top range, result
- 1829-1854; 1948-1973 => 0.85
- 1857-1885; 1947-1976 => 0.85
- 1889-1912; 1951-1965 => 0.90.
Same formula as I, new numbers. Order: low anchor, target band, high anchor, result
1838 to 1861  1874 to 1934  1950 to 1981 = 0.03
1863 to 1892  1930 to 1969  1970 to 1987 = 0.03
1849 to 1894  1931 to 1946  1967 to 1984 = 0.06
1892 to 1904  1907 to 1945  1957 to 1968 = 0.07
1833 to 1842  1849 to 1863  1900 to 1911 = -0.04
